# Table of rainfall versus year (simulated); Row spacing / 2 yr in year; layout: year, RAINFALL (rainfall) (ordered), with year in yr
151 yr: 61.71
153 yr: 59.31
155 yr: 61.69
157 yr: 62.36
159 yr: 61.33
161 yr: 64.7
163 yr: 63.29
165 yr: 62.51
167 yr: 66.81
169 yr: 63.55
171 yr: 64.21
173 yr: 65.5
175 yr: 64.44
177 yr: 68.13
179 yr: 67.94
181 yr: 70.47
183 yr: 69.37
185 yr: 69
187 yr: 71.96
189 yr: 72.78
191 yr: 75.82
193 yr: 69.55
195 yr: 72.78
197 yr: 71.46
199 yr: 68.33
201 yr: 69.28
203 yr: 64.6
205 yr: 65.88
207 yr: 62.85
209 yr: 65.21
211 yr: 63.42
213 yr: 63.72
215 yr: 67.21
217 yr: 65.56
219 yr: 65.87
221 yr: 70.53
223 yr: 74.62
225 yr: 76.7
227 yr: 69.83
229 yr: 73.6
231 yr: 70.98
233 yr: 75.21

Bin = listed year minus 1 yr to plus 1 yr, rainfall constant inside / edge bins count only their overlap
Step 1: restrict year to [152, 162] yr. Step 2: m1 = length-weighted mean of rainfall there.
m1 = 61.9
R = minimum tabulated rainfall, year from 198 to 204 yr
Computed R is 64.6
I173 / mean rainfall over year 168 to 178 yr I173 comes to 65.2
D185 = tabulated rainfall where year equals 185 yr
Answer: 69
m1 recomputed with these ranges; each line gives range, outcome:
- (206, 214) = 63.8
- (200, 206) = 66.6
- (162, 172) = 64.1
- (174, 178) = 66.3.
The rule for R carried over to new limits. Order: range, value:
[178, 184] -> 67.94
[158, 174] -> 61.33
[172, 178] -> 64.44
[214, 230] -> 65.56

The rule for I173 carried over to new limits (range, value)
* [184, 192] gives 72.4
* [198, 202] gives 68.8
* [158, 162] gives 63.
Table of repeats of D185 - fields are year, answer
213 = 63.72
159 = 61.33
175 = 64.44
